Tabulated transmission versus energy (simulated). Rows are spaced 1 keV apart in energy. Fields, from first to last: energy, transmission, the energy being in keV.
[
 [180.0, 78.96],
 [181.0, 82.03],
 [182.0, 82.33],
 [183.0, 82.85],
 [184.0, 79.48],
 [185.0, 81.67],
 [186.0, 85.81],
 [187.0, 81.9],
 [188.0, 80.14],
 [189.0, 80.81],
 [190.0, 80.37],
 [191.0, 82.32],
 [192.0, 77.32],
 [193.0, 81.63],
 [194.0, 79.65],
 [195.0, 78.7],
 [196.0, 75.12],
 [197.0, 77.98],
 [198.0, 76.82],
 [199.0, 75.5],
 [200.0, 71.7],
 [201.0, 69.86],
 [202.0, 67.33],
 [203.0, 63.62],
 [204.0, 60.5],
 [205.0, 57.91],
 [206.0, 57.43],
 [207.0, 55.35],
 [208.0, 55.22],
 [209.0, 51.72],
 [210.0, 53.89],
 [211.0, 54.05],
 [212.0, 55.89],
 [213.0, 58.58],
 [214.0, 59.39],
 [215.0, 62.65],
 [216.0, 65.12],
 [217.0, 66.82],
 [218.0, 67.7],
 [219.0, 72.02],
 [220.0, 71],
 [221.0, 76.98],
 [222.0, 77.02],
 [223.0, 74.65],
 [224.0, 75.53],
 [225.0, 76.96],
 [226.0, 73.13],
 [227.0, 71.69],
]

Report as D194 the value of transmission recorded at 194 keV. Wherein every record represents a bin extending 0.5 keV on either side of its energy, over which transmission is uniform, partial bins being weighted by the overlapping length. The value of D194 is 79.65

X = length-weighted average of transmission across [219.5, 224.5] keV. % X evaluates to 75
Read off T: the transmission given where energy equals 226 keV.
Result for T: 73.13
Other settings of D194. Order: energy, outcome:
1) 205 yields 57.91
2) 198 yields 76.82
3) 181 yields 82.03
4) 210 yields 53.89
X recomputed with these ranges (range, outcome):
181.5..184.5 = 81.6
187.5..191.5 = 80.9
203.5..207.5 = 57.8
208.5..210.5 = 52.8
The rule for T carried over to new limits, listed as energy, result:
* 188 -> 80.14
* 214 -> 59.39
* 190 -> 80.37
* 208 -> 55.22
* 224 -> 75.53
